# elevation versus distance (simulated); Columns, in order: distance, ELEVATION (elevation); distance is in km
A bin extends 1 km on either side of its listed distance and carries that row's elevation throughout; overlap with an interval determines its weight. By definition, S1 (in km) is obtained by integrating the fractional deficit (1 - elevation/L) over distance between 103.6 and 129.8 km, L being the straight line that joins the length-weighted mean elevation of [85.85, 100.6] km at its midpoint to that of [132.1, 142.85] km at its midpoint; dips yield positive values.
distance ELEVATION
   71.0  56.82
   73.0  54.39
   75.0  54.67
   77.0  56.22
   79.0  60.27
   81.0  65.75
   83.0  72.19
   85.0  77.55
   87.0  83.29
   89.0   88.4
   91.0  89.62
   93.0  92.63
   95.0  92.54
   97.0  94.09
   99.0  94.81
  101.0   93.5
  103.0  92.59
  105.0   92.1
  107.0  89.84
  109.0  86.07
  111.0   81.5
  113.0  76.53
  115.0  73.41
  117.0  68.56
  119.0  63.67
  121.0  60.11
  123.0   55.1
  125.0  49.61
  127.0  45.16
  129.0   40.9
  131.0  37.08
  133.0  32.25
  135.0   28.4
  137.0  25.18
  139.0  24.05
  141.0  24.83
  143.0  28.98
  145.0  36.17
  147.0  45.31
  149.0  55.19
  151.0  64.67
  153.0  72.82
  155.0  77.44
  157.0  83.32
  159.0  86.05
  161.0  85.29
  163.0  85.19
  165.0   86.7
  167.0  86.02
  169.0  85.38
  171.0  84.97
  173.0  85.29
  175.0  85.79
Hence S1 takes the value -5.0 km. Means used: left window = 90.7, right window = 27.1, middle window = 68.5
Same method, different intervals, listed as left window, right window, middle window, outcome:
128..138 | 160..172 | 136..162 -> 2.9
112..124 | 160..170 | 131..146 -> 9.1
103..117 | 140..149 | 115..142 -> 7.2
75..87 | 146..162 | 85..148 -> 3.9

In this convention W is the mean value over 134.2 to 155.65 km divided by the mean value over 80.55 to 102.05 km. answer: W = 0.50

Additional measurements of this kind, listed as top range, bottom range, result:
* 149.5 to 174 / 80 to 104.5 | 0.94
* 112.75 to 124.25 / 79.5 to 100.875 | 0.77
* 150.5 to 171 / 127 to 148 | 2.49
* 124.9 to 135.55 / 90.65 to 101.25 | 0.41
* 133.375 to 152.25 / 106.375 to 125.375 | 0.53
